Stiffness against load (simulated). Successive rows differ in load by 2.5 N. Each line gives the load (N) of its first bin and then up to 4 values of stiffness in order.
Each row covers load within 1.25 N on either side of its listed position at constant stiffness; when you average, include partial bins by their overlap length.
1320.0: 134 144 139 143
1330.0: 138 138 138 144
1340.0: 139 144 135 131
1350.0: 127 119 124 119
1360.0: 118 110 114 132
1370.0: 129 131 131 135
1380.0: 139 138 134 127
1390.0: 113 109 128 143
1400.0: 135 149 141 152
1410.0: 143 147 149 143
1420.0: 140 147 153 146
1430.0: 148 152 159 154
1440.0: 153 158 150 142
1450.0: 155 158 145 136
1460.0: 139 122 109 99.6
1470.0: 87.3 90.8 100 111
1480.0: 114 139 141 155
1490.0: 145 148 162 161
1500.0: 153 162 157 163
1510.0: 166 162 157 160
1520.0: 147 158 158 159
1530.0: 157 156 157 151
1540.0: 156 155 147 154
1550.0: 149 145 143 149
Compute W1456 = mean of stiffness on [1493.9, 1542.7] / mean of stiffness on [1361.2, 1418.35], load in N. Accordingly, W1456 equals 1.18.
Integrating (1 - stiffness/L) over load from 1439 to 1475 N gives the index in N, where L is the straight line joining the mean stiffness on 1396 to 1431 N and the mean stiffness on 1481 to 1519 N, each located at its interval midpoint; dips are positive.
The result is 4.68 N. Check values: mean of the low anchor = 145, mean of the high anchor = 155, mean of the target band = 131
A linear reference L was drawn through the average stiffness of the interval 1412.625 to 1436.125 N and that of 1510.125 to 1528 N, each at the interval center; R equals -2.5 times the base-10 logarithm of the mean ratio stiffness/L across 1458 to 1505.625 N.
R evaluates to 0.18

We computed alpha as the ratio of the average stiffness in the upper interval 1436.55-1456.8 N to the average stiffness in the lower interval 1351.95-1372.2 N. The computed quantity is 1.2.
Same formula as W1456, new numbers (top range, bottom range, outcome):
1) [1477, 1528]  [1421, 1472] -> 1.09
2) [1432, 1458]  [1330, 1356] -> 1.13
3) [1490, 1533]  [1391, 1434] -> 1.11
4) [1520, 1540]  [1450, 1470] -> 1.21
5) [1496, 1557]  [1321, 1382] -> 1.18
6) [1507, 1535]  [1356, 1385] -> 1.24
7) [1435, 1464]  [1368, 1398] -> 1.13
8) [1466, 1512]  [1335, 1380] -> 1.06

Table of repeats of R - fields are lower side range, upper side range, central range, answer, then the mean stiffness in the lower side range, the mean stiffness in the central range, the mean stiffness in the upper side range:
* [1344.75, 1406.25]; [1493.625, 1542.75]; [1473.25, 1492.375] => 0.166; 128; 129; 158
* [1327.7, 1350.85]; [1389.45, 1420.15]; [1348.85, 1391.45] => 0.100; 138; 126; 138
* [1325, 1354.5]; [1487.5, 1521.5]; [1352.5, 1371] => 0.151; 136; 121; 157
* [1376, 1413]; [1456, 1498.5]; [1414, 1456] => -0.147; 135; 150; 127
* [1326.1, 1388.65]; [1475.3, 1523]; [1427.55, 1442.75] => -0.088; 131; 153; 149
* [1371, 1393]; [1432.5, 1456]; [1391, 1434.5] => -0.014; 129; 143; 153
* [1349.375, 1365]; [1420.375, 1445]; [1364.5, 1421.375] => -0.007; 119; 135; 152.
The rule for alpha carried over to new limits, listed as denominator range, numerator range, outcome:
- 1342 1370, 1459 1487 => 0.92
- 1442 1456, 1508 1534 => 1.05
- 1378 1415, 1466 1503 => 0.96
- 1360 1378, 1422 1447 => 1.21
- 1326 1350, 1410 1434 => 1.06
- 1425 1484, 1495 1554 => 1.17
